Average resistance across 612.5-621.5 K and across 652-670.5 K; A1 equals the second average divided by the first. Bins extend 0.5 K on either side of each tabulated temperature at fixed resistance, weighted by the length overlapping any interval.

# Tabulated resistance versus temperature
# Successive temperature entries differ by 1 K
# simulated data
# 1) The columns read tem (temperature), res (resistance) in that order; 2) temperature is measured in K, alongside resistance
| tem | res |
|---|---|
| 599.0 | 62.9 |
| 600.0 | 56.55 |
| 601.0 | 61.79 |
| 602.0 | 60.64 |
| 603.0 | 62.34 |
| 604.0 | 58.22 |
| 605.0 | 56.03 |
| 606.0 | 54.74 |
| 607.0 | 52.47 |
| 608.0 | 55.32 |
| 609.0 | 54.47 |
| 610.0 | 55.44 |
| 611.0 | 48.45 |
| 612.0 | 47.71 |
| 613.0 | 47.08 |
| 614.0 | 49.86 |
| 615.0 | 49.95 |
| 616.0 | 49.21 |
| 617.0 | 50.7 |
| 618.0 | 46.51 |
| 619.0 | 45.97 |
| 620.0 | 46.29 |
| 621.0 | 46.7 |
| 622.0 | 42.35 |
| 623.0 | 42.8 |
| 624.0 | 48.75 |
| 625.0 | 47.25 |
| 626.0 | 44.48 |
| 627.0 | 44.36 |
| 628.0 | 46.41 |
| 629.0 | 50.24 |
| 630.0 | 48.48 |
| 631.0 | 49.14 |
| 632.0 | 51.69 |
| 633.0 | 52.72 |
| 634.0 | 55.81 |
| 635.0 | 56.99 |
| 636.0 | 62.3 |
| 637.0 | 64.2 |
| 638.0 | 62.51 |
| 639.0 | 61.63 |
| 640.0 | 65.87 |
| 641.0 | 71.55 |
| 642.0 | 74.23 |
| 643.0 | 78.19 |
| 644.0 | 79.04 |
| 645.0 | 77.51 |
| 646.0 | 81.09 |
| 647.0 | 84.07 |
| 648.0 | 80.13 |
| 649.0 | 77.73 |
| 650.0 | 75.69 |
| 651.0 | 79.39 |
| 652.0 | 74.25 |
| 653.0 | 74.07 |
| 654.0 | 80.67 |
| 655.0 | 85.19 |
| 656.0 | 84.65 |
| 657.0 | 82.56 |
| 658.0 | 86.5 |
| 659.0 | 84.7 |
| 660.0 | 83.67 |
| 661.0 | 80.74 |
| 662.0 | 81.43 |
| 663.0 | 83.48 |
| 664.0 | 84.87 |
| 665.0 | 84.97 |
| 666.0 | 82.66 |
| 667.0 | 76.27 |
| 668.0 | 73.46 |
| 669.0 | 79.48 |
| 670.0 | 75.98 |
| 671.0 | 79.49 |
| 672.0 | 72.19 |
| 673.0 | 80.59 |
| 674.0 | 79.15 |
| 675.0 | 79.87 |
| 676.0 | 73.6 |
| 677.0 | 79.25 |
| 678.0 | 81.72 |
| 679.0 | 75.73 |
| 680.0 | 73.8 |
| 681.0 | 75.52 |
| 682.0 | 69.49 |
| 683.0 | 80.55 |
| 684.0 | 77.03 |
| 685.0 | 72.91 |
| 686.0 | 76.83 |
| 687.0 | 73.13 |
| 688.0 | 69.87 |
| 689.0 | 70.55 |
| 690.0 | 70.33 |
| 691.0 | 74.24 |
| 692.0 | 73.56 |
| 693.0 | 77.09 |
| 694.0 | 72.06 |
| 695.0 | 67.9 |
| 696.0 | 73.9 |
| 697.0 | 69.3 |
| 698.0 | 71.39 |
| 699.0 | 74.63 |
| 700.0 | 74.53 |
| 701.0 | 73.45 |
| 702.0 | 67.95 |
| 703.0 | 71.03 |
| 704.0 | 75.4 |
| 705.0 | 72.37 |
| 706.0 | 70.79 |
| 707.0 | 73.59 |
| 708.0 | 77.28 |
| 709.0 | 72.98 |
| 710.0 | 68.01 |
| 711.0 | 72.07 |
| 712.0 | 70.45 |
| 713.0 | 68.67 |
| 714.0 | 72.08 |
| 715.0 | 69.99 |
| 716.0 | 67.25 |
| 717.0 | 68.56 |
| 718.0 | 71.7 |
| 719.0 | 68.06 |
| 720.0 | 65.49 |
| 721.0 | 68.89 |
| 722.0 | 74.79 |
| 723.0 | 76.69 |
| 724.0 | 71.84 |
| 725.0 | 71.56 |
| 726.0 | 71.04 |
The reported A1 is 1.69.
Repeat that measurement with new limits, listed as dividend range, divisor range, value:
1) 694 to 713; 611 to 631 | 1.52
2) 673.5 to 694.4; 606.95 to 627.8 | 1.56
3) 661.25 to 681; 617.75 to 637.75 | 1.58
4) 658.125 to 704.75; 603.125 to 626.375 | 1.53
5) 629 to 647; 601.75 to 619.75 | 1.23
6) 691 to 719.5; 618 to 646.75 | 1.25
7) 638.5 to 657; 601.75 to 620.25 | 1.48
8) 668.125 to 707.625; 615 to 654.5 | 1.23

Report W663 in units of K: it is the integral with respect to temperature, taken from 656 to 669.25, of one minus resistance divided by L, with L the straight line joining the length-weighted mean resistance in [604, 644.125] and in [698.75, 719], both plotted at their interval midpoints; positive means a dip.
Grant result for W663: -4.3 K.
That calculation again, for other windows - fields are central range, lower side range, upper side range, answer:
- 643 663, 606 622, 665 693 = -4.66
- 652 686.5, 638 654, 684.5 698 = -2.46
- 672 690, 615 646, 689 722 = -2.53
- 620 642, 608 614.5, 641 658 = 4.15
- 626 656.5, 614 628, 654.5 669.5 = -1.16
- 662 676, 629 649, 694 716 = -2.18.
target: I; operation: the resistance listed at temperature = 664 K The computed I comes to 84.87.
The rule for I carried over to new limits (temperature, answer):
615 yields 49.95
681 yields 75.52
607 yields 52.47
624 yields 48.75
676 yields 73.6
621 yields 46.7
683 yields 80.55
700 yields 74.53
